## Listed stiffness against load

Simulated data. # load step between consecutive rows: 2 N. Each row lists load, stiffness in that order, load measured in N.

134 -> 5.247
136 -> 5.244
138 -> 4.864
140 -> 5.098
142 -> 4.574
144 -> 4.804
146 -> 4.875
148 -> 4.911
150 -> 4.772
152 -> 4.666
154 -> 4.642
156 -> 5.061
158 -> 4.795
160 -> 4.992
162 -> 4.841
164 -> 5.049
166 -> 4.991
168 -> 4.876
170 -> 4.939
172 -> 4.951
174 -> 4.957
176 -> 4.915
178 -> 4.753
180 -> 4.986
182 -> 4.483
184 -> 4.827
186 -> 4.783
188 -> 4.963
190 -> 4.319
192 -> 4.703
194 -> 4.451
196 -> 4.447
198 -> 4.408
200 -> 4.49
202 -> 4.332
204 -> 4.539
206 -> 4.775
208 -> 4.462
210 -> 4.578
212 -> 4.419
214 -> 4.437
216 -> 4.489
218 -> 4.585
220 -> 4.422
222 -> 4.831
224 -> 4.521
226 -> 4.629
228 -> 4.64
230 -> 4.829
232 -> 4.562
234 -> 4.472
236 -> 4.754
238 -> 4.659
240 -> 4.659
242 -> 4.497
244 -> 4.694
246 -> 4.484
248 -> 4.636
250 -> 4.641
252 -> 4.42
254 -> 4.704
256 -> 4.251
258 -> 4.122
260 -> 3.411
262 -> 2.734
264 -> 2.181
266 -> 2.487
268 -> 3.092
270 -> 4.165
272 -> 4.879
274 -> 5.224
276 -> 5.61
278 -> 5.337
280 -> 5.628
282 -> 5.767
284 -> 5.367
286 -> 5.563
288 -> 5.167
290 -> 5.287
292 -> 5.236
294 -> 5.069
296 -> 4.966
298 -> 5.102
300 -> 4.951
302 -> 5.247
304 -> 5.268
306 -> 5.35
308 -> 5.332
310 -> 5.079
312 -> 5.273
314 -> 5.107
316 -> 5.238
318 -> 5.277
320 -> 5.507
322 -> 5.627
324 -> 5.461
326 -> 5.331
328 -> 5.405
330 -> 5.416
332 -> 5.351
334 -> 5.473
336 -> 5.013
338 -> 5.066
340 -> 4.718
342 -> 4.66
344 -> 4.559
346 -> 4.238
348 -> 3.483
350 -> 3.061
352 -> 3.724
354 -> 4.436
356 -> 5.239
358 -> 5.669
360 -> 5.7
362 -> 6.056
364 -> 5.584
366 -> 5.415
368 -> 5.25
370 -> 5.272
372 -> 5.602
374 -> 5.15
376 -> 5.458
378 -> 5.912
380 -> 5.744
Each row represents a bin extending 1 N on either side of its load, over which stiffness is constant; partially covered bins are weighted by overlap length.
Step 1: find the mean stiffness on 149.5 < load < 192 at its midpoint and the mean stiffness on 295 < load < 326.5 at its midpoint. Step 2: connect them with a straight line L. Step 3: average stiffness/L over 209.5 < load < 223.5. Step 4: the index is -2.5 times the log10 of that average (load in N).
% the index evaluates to 0.100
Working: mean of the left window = 4.83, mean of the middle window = 4.54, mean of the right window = 5.26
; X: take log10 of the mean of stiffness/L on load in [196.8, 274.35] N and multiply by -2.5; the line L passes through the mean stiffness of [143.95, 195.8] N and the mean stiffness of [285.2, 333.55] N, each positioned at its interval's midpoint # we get 0.16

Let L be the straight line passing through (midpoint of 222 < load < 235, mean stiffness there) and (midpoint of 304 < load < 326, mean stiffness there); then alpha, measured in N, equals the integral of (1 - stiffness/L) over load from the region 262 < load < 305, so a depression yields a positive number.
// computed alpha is 2.5 N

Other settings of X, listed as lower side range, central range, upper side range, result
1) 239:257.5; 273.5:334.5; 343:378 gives -0.12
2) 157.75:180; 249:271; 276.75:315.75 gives 0.38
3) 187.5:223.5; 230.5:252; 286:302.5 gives 0.04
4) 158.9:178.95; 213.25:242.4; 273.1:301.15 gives 0.11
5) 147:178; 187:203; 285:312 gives 0.10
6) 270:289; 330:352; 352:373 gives 0.17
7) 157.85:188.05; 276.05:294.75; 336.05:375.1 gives -0.11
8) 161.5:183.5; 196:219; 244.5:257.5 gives 0.05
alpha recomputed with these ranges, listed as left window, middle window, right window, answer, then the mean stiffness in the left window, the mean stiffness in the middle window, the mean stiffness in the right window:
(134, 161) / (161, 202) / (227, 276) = -0.6 N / 4.88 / 4.75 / 4.24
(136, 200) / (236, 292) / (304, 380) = 5.2 N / 4.8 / 4.52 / 5.13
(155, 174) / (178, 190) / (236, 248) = 0.2 N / 4.94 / 4.76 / 4.61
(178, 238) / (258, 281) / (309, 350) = 3.5 N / 4.59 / 4.07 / 5.02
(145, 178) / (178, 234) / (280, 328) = 4.7 N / 4.89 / 4.59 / 5.3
